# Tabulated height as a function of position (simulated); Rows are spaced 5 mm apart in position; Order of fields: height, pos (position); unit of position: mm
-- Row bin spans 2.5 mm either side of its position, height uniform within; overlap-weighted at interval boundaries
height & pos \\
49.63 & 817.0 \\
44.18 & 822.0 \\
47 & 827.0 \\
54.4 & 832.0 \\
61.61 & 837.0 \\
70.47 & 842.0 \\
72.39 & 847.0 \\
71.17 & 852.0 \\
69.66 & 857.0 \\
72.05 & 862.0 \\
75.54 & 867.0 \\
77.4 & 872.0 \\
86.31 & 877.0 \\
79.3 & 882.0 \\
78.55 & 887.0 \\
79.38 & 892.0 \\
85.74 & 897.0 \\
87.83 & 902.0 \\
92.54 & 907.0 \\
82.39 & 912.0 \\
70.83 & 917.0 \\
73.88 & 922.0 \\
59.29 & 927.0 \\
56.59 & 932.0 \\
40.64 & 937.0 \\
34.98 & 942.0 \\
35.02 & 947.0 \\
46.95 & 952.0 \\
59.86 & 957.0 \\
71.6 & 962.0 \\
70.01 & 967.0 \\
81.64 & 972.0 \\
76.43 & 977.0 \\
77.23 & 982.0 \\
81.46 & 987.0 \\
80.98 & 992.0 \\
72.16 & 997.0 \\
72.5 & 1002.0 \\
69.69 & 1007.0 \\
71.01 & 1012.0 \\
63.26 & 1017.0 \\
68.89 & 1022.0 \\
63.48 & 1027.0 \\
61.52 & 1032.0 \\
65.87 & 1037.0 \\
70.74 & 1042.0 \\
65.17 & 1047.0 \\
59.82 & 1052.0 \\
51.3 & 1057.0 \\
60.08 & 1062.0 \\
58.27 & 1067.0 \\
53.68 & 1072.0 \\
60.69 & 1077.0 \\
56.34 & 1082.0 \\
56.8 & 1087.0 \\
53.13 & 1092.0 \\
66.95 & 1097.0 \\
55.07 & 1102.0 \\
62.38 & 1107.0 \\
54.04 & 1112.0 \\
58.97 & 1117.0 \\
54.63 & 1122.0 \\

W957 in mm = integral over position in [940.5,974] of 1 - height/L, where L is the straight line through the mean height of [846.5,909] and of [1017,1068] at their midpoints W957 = 6.4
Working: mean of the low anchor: 79.2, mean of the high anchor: 62.7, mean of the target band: 57.4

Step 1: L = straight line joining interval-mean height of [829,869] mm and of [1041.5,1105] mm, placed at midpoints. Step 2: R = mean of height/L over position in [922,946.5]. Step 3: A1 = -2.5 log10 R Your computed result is 0.29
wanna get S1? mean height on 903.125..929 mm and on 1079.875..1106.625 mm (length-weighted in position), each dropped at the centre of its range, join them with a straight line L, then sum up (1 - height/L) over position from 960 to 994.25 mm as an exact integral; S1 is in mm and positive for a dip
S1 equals -3.3 mm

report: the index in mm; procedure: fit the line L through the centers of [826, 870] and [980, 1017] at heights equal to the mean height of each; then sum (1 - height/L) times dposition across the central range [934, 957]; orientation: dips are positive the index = 9.5 mm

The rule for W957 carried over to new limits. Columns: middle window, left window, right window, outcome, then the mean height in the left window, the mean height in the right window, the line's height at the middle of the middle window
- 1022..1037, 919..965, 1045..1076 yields -1.9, 53.6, 58.1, 56.9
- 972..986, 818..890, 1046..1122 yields -3.5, 68.3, 57.9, 62.6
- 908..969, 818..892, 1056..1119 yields 5.1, 68.6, 57.7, 64.6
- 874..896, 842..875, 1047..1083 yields -3.1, 73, 57.8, 71.1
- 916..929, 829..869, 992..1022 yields 0.2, 68.1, 70.6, 69.2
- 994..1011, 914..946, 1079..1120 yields -4.6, 55.5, 58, 56.5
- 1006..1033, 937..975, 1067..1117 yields -4.5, 56.3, 57.8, 57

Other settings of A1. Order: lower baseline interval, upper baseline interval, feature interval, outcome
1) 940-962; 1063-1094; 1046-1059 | -0.07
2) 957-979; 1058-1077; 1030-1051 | -0.07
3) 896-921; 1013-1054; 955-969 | 0.12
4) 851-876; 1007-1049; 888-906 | -0.17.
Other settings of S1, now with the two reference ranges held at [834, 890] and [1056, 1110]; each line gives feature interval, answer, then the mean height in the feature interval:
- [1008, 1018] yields -0.82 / 68.1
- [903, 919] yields -2.83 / 82.8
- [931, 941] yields 3.38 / 45.4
